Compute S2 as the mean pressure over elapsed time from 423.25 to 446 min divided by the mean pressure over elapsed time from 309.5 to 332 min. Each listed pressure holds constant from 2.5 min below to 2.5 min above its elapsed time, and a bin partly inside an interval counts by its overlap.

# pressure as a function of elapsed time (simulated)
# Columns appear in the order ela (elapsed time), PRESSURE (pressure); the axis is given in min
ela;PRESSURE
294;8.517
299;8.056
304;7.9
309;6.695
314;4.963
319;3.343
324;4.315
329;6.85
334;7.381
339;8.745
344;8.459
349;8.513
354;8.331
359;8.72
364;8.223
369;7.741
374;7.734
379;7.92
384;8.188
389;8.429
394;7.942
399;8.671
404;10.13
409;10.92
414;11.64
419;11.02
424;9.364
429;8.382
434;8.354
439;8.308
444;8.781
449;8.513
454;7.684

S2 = 1.7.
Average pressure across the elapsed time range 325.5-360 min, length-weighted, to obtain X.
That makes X 8.01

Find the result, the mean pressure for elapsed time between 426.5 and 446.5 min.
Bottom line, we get 8.46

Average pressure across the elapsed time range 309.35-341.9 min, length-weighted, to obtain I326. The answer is 6.01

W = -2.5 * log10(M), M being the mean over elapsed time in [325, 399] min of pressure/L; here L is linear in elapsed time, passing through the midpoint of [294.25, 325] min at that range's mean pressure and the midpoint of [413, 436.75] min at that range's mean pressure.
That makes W -0.05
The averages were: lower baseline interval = 6.15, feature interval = 8.03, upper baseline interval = 9.62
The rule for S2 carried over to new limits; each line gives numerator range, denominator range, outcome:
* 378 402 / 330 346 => 1.03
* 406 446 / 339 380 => 1.17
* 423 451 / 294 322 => 1.35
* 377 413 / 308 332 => 1.74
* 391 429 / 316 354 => 1.43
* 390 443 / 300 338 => 1.54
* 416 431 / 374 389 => 1.20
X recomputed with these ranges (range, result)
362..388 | 7.98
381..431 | 9.46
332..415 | 8.64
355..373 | 8.2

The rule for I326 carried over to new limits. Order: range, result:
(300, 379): 7.23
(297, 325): 5.92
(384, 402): 8.37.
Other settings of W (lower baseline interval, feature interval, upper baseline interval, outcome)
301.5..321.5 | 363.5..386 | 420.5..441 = -0.09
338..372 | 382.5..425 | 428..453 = -0.15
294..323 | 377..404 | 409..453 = -0.01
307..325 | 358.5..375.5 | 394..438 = -0.11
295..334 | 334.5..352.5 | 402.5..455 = -0.20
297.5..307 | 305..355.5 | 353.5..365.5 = 0.21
